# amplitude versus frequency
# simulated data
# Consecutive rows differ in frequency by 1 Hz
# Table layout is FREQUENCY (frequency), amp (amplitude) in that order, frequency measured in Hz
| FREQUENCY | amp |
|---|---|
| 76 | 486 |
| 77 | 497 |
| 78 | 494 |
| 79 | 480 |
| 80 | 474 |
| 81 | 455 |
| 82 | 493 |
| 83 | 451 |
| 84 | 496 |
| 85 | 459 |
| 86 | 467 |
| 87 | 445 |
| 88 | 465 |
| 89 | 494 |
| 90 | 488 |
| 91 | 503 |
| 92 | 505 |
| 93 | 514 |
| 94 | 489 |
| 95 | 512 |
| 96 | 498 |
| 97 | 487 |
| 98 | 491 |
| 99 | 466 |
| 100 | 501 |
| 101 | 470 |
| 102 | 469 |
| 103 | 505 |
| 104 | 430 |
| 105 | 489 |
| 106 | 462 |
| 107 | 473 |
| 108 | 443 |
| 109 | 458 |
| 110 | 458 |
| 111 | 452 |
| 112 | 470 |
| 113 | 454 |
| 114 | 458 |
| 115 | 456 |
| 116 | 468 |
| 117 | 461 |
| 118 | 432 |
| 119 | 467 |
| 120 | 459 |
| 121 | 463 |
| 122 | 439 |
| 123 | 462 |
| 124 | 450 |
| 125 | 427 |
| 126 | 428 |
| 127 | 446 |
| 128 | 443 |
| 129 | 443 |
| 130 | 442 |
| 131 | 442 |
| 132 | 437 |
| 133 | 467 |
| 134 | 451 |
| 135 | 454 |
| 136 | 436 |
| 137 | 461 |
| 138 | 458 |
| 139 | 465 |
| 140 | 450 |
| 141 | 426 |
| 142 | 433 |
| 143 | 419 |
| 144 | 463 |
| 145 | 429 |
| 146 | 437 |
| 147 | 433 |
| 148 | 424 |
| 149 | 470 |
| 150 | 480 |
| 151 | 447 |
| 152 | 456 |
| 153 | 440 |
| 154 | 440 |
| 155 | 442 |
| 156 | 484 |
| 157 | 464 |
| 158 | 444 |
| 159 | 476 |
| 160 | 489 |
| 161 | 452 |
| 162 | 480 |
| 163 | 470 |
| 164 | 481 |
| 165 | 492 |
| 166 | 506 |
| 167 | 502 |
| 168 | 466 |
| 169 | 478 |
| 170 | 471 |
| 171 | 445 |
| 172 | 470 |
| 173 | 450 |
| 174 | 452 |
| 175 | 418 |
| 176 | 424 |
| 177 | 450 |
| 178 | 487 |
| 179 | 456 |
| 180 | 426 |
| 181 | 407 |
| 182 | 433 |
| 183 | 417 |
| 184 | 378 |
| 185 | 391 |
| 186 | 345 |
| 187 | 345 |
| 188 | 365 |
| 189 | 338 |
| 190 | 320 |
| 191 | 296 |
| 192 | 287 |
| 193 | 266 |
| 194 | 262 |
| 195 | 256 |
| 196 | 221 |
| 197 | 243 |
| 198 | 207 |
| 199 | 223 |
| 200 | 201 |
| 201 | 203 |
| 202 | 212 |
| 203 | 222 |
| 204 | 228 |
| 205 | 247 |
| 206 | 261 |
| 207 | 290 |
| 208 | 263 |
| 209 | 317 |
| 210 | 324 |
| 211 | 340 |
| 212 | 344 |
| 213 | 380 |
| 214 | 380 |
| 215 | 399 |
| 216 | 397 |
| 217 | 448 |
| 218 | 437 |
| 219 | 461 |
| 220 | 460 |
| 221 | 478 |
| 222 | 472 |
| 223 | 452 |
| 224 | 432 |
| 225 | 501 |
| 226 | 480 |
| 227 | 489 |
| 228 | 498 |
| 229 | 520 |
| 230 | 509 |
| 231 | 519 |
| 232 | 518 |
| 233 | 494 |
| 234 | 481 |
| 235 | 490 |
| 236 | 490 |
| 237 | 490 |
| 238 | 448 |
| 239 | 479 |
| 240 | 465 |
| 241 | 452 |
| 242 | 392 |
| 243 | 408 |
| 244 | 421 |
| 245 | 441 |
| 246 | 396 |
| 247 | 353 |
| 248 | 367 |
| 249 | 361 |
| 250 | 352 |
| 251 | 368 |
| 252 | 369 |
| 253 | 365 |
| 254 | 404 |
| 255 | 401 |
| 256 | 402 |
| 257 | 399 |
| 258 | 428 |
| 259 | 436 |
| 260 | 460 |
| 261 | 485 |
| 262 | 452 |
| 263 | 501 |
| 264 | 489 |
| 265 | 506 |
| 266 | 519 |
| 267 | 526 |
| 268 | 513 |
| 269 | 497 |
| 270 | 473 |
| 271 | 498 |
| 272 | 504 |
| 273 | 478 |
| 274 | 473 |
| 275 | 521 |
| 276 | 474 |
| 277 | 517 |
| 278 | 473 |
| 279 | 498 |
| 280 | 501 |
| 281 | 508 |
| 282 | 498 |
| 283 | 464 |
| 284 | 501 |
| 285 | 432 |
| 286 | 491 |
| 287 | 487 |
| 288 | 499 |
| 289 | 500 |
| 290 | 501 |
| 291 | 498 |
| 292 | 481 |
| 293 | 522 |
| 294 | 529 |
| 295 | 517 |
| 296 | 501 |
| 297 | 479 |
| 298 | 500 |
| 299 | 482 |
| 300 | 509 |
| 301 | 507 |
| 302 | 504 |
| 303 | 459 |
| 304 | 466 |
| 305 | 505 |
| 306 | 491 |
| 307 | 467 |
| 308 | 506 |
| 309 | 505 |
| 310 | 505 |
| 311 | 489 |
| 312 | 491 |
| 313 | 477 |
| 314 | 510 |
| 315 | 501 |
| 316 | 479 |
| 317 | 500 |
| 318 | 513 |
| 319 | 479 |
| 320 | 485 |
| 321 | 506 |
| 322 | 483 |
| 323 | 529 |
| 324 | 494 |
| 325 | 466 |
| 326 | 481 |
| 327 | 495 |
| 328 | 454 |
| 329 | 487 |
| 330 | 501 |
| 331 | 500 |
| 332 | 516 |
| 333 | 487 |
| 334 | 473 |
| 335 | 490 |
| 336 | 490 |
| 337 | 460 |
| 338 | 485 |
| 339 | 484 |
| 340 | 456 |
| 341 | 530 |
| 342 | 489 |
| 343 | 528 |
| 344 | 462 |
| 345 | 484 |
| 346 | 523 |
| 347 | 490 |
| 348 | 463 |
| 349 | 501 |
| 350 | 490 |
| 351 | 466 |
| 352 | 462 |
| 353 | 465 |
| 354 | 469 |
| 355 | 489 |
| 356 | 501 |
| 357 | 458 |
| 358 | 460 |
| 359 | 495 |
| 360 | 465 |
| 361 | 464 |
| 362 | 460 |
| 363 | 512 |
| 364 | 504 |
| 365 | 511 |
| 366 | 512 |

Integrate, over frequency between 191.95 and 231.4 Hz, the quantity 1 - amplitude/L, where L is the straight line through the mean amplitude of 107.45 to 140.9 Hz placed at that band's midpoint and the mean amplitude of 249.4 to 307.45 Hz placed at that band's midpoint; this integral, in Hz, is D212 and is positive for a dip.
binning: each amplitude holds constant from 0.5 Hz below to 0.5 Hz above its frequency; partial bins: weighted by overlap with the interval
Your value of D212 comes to 9.5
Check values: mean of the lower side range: 451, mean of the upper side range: 475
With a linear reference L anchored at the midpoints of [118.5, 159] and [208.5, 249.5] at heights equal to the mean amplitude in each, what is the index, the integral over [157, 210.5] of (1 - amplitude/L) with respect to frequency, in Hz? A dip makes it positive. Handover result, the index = 9.2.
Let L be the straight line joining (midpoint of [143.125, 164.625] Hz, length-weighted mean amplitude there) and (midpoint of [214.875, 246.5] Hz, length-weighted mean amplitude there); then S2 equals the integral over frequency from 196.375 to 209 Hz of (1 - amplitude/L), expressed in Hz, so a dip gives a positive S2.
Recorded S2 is 6.2 Hz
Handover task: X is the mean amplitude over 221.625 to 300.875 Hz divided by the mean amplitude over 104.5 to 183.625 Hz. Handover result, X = 1.03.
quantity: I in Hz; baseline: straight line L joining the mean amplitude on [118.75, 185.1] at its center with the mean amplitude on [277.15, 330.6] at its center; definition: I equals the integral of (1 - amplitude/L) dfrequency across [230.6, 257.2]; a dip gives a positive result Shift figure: 2.7 Hz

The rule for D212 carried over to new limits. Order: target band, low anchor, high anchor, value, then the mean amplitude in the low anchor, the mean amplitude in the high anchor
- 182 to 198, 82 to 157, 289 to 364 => 5.26 Hz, 460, 490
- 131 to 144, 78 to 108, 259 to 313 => 0.97 Hz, 480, 493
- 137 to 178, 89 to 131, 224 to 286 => 0.67 Hz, 467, 461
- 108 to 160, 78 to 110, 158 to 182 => 2.12 Hz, 478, 462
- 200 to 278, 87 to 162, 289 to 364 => 8.74 Hz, 460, 490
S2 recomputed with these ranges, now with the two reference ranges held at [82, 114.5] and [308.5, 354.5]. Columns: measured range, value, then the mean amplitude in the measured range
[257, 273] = 0.08 Hz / 483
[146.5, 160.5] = 0.66 Hz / 456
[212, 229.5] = 1.23 Hz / 449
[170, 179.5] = 0.57 Hz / 451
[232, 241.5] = 0.10 Hz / 479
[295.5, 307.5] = -0.05 Hz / 489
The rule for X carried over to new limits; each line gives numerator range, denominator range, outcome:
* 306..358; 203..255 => 1.18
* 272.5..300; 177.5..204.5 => 1.58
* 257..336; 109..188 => 1.10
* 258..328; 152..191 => 1.12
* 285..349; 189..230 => 1.43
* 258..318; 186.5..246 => 1.30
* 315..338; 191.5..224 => 1.53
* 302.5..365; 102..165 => 1.07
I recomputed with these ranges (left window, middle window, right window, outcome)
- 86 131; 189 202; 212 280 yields 5.9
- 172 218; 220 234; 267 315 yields -3.6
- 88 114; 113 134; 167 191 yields 0.5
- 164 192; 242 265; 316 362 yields 2.0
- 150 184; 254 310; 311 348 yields -0.5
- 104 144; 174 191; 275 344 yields 2.4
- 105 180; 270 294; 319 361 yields -0.8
